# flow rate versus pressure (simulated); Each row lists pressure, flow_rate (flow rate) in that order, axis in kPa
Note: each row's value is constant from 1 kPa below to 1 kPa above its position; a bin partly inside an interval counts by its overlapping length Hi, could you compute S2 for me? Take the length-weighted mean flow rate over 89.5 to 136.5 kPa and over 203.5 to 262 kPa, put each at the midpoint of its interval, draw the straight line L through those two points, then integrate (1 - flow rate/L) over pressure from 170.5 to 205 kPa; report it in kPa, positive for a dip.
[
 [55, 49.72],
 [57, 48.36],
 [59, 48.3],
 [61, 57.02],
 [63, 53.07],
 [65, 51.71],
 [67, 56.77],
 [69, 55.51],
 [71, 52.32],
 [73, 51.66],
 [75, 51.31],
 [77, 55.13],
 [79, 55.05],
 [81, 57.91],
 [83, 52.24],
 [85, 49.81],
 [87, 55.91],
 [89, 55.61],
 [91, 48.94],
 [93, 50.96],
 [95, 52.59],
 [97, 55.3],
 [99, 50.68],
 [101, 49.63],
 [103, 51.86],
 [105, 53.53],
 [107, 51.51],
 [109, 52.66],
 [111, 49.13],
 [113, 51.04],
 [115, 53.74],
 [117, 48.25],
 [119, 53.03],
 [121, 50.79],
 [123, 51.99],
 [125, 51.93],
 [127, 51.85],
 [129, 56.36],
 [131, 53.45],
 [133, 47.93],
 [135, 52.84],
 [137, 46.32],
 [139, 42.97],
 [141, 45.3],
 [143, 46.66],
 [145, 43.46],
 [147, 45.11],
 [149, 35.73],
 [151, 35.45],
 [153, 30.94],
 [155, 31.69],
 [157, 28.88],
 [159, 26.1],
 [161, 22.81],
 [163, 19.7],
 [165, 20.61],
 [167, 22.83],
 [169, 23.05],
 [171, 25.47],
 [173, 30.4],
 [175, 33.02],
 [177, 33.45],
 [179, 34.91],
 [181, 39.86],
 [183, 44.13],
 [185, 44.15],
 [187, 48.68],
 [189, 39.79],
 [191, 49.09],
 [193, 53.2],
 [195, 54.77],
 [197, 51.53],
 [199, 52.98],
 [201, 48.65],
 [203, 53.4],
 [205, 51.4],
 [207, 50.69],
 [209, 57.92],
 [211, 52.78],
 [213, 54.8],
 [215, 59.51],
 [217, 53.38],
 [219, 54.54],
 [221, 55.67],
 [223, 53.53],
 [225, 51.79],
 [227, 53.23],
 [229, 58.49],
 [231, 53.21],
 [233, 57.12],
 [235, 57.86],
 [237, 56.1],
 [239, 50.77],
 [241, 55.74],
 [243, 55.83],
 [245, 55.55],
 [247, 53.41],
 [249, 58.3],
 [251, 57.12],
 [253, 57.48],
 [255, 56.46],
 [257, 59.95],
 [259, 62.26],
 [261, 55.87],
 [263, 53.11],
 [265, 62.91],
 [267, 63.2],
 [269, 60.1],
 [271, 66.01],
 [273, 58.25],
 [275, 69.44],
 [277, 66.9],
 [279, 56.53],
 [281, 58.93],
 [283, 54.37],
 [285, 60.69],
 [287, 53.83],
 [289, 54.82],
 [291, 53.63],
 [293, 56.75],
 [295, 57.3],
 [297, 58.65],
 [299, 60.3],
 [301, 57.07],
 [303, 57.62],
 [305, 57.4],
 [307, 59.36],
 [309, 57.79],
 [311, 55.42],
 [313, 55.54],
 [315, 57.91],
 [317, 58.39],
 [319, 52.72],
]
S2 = 6.55 kPa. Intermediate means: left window 51.7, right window 55.5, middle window 43.9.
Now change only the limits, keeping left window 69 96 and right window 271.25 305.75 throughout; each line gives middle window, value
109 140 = 1.9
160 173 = 7.6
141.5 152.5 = 2.8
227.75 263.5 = 0.6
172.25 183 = 3.9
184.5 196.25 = 1.6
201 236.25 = 1.4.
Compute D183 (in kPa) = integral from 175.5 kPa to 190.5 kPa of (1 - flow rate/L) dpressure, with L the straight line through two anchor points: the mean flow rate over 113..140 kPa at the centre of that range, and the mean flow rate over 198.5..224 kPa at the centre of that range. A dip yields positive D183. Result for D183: 3.4 kPa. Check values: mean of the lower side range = 50.9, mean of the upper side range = 53.8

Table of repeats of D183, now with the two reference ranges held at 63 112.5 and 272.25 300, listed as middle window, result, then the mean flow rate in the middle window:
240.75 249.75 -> 0.27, 55.7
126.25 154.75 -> 4.94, 44.9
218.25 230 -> 0.47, 54.5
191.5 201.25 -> 0.63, 52.3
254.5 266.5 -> -0.18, 58.7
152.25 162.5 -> 5.09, 27.6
